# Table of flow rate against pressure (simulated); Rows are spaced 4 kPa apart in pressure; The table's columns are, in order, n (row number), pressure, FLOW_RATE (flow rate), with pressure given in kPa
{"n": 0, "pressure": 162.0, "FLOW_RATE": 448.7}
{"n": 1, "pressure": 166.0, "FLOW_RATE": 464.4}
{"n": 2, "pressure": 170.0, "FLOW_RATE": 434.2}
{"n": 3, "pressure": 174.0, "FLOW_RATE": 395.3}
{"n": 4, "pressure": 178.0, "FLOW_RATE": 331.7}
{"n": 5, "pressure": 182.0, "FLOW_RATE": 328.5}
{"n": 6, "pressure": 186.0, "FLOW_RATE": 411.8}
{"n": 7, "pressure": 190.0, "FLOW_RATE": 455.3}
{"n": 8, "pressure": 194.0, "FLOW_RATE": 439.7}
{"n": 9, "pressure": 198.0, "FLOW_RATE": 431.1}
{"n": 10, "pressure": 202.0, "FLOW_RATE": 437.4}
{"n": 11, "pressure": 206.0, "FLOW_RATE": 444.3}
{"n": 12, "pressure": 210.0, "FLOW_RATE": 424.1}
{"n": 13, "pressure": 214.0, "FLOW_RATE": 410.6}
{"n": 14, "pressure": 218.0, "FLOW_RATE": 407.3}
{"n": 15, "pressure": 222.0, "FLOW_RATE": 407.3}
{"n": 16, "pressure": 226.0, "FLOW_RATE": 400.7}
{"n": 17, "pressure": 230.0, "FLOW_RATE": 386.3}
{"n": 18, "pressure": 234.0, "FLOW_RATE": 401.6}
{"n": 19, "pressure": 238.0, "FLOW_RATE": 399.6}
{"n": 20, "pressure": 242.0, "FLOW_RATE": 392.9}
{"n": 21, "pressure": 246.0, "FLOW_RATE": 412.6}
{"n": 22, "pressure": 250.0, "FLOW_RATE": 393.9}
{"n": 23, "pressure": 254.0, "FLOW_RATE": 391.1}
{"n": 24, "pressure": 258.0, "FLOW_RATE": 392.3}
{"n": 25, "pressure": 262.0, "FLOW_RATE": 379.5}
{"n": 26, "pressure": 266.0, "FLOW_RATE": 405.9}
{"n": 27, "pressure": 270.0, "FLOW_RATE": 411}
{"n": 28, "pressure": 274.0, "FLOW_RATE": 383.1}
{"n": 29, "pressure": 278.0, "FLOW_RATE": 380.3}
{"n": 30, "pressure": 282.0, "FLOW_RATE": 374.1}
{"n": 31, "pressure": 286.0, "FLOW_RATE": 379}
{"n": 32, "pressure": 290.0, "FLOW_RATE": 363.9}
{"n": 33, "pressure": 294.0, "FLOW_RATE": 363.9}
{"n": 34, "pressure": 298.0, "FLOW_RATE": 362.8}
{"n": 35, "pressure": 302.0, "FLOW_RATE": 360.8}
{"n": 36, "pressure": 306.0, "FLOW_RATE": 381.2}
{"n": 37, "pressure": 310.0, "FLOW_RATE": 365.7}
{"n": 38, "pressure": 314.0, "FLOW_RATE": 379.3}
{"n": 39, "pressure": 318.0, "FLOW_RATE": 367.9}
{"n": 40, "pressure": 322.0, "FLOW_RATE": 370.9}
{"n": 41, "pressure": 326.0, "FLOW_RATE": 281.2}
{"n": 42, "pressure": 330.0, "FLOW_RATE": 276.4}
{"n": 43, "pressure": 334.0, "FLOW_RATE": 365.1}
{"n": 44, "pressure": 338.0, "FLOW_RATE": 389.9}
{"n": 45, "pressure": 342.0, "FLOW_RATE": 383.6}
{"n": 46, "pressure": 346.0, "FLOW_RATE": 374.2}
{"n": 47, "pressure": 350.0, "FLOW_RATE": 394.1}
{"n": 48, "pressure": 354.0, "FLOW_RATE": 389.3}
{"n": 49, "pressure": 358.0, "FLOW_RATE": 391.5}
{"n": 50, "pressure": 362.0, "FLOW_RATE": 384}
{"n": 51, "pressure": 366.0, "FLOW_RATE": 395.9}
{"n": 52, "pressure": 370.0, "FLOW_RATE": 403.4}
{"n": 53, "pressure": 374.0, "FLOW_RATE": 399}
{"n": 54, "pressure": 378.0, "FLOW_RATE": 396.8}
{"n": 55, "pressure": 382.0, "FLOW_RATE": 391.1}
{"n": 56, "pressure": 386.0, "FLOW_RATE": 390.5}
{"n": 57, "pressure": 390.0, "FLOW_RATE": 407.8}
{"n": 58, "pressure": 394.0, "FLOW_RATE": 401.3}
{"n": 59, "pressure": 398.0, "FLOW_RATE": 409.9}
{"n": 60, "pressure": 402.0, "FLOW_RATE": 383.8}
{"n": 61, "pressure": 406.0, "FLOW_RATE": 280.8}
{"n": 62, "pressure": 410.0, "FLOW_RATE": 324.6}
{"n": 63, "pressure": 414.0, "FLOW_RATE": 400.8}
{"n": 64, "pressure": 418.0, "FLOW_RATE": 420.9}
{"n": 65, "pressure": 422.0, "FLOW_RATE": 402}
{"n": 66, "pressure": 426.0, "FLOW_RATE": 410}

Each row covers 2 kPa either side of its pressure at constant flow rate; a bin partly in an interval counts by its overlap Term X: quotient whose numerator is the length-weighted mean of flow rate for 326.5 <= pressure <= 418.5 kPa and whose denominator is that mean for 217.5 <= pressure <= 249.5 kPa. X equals 0.9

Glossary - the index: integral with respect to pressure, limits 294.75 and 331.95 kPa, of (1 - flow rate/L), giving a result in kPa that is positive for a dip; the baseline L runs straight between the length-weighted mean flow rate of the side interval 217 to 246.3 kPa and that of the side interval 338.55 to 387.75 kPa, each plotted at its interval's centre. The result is 4.2 kPa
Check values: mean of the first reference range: 400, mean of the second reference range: 391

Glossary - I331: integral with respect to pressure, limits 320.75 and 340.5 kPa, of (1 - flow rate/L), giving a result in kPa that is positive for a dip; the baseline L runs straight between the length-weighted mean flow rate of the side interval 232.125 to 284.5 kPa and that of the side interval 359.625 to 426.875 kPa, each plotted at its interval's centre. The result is 2.7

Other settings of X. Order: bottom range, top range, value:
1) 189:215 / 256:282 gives 0.90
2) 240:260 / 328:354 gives 0.92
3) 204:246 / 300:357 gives 0.89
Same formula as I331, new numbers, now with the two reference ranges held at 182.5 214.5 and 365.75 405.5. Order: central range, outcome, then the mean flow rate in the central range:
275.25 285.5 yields 0.9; 378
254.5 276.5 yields 1.2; 394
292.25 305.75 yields 1.5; 365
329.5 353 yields 1.8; 371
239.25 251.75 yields 0.6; 400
